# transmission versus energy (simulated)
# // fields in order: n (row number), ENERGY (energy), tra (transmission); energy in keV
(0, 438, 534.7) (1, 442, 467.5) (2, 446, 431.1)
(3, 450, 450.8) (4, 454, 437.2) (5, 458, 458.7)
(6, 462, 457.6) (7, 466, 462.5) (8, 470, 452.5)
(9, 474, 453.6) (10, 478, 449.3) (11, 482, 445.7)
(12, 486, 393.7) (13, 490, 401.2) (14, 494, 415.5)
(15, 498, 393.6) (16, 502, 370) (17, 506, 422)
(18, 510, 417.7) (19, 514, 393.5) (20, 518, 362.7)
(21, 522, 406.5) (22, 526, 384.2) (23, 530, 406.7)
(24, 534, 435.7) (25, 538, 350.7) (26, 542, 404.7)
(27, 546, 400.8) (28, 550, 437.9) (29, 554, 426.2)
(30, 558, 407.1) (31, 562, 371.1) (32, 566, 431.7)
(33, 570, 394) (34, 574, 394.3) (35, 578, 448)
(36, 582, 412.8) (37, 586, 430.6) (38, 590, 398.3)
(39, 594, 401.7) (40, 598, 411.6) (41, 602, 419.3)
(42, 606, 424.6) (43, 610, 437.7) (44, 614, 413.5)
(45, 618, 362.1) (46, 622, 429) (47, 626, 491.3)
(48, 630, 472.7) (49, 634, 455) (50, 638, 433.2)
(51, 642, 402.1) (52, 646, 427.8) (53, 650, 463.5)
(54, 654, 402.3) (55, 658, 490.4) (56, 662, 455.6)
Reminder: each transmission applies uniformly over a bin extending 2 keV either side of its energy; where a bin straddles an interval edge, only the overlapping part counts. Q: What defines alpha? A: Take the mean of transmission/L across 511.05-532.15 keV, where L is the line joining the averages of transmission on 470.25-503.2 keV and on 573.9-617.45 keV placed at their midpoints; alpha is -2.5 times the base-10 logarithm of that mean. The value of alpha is 0.07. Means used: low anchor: 418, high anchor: 417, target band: 392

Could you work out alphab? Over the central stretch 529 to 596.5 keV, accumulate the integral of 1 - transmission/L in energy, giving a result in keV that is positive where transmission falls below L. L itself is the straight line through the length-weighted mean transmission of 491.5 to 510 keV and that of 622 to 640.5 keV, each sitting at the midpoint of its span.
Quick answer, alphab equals 3.1 keV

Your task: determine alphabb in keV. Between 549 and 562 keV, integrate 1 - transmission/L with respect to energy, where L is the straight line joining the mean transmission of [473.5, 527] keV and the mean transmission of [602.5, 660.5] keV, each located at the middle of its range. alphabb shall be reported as 0.14 keV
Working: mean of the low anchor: 407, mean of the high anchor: 436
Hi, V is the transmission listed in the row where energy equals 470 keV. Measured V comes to 452.5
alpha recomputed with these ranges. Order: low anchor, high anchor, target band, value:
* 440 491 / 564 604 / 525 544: 0.08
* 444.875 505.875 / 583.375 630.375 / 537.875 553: 0.05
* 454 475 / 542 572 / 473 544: 0.07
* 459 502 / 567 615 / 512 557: 0.06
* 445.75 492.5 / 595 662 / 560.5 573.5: 0.10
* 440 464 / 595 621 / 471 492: 0.03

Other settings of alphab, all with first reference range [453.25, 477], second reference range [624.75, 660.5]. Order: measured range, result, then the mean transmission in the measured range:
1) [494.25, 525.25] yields 3.90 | 396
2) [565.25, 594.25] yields 2.34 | 414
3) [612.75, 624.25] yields 1.18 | 403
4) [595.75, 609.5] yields 0.89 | 420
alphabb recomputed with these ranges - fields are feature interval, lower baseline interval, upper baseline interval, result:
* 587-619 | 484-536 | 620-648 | 1.7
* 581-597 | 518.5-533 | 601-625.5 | 0.1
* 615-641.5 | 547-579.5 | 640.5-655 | -0.9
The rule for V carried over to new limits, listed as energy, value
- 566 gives 431.7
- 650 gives 463.5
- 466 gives 462.5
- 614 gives 413.5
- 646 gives 427.8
